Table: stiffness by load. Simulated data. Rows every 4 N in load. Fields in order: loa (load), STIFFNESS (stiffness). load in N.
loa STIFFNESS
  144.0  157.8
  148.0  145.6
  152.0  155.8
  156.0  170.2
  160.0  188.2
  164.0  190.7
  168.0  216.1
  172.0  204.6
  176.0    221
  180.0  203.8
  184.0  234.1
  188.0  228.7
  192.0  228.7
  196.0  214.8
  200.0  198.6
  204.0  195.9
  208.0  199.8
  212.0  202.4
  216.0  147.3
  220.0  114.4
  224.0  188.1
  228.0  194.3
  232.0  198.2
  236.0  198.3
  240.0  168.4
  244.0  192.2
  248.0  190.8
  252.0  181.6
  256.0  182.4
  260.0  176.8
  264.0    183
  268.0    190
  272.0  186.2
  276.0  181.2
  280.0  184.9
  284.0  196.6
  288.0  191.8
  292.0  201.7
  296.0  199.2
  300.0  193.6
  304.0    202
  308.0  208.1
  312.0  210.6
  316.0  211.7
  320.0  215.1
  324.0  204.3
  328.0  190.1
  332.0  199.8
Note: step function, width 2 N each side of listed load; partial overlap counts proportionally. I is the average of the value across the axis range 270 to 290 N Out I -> 188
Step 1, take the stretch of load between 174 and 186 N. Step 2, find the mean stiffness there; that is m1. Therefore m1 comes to 220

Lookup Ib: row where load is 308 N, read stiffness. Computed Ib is 208.1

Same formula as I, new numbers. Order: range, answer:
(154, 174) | 194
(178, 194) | 224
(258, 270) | 183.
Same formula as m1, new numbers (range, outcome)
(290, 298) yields 200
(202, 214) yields 199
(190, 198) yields 222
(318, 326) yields 210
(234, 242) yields 183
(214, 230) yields 161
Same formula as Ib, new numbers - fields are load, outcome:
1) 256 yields 182.4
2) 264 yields 183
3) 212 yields 202.4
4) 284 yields 196.6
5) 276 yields 181.2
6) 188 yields 228.7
